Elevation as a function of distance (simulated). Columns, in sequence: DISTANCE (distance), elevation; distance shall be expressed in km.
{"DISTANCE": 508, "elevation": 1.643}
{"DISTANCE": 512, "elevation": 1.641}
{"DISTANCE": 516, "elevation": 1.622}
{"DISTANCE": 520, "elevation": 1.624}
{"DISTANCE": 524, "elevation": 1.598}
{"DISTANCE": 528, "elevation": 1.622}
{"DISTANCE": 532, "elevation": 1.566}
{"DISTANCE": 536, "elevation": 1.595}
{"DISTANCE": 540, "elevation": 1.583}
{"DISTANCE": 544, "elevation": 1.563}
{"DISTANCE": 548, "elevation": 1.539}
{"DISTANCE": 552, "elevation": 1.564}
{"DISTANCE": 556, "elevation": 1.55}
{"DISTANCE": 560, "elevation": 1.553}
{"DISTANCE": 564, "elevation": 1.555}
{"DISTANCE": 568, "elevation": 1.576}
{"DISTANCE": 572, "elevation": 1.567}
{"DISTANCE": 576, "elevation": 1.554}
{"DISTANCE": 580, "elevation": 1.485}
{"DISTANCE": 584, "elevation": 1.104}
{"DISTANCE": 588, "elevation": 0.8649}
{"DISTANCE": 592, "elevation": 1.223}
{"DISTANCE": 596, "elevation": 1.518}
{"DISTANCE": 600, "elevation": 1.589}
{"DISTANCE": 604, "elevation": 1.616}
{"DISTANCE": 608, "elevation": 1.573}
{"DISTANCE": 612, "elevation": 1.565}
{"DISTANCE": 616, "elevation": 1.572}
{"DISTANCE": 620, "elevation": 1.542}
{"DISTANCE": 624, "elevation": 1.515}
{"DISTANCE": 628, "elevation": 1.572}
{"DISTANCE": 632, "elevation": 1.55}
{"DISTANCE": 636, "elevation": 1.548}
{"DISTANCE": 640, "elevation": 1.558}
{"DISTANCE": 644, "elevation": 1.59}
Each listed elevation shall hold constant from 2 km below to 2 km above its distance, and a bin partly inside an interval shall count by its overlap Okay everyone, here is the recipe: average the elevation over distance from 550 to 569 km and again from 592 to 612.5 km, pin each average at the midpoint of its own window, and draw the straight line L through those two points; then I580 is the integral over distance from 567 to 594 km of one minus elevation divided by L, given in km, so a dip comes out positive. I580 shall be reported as 3.8 km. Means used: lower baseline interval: 1.56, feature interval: 1.33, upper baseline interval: 1.54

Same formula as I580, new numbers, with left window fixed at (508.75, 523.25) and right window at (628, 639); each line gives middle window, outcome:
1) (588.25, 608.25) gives 1.7 km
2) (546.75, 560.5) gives 0.4 km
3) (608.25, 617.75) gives 0.0 km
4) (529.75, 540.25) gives 0.2 km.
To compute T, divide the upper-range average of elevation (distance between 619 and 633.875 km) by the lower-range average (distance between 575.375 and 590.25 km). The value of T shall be 1.3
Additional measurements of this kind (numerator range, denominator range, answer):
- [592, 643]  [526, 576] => 0.99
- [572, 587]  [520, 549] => 0.87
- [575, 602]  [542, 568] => 0.85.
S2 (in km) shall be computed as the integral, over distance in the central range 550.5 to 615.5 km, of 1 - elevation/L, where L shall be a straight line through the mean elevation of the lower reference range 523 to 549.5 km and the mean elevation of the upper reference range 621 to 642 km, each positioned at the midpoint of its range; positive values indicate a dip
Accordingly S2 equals 4.0 km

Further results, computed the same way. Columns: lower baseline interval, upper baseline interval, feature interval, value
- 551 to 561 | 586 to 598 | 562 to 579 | -1.8 km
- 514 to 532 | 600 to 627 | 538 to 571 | 0.7 km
